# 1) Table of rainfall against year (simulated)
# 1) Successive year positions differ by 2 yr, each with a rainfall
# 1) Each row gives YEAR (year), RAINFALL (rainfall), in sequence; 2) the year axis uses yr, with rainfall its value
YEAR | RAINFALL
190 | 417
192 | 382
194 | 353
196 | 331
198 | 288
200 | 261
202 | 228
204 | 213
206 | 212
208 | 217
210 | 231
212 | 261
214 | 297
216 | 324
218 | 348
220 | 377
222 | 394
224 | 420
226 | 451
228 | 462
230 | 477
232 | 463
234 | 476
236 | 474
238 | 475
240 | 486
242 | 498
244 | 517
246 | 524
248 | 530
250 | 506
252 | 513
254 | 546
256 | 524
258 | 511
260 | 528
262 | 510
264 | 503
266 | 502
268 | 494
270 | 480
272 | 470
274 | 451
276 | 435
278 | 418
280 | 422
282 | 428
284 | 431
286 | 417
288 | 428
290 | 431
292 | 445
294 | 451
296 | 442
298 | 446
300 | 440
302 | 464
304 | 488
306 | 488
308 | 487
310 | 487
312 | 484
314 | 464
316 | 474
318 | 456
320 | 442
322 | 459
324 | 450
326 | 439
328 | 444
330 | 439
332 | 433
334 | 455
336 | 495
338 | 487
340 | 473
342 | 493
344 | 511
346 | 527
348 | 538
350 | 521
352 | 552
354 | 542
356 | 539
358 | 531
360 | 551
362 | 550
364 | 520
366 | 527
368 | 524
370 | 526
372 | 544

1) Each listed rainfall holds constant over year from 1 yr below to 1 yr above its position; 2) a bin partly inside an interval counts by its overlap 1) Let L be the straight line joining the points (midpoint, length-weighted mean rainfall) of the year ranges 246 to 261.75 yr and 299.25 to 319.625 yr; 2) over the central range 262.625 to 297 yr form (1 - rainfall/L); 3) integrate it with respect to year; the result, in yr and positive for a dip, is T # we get 3.4 yr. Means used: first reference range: 522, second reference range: 473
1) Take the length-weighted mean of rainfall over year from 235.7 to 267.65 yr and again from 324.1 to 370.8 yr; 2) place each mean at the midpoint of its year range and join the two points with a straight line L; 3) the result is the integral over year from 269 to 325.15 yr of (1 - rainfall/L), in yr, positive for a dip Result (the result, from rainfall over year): 6.0 yr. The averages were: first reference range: 510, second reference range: 504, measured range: 453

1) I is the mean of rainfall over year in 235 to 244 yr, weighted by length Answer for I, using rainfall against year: 487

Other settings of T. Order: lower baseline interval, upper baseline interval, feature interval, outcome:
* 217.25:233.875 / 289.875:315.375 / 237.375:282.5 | -4.8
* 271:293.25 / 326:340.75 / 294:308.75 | -0.7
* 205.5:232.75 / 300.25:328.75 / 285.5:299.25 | 0.1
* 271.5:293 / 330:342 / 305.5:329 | -0.4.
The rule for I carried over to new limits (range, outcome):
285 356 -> 472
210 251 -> 433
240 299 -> 476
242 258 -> 521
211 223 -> 334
